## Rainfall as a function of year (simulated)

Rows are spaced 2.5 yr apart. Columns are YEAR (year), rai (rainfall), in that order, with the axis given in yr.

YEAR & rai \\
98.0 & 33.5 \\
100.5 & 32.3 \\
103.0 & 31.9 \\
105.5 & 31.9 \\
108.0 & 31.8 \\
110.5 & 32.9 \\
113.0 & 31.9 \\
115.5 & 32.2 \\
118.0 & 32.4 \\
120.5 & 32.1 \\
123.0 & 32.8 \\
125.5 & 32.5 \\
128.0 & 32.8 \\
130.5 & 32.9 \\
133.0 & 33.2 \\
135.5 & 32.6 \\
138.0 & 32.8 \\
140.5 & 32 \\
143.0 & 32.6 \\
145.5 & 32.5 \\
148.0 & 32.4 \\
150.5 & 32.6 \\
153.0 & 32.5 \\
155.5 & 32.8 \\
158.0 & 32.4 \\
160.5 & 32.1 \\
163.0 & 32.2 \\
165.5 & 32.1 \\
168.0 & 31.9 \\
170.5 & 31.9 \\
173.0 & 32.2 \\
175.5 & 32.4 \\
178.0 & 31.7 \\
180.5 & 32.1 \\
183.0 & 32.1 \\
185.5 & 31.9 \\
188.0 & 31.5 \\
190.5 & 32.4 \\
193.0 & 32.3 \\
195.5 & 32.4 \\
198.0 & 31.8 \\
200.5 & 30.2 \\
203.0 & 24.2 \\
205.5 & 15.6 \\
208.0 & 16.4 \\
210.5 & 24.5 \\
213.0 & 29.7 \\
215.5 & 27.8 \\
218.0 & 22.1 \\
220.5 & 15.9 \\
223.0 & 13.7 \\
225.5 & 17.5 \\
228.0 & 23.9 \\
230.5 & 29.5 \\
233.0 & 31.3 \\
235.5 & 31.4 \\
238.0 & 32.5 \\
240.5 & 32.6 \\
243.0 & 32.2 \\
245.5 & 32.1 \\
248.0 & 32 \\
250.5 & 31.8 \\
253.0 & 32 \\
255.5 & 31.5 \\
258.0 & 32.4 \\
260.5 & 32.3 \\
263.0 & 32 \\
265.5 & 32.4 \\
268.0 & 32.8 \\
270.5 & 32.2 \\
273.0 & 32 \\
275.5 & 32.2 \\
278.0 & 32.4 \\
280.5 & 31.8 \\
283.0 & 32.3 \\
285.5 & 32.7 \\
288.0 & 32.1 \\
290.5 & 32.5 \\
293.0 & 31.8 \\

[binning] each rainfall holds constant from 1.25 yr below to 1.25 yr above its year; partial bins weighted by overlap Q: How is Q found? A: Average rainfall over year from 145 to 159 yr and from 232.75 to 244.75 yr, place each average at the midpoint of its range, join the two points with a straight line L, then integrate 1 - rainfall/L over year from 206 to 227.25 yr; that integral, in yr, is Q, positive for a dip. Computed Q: 7.5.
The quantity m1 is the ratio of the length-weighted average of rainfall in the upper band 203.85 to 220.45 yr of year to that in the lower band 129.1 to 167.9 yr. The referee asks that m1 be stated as 0.7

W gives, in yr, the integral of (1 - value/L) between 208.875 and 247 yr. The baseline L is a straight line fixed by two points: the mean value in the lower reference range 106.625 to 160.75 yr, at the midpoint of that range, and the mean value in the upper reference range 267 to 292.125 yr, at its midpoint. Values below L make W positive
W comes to 7.0 yr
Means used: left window 32.5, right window 32.3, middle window 26.4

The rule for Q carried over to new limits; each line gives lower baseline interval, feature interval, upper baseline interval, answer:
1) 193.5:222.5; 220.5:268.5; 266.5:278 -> -0.47 yr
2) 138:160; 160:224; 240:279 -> 8.23 yr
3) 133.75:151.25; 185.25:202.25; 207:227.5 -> -4.72 yr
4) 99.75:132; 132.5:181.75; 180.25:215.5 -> -3.37 yr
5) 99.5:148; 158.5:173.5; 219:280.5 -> -0.28 yr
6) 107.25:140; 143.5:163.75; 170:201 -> -0.12 yr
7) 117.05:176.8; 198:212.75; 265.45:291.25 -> 4.04 yr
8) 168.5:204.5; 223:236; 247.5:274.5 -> 2.69 yr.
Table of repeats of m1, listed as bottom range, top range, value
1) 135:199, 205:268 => 0.86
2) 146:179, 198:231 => 0.70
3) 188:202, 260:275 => 1.02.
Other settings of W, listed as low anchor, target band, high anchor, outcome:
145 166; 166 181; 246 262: 0.14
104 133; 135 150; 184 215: -0.70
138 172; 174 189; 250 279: 0.15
